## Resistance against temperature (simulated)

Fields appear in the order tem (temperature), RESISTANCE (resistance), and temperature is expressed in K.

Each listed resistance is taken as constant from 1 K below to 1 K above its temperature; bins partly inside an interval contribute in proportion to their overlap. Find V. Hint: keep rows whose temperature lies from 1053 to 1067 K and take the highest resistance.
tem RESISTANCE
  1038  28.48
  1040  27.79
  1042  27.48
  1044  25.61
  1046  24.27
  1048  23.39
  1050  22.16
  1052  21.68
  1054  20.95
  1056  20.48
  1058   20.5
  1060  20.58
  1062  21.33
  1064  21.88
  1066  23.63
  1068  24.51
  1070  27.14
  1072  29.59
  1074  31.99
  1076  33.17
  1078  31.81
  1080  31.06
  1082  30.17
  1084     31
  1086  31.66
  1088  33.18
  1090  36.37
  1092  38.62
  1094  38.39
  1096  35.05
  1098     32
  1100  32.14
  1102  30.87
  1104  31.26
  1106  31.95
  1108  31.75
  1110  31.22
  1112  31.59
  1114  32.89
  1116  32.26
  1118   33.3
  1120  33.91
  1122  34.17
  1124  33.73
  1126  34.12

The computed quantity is 23.63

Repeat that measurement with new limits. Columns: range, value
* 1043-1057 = 25.61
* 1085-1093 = 38.62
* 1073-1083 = 33.17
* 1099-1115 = 32.89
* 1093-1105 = 38.39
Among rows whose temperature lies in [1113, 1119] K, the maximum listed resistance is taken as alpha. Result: 33.3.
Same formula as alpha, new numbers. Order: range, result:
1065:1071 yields 27.14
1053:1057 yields 20.95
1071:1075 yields 31.99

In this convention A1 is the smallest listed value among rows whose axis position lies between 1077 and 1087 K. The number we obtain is 30.17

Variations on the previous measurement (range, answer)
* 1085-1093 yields 31.66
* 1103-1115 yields 31.22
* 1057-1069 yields 20.5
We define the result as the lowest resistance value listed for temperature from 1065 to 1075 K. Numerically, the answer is 23.63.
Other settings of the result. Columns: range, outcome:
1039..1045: 25.61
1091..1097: 35.05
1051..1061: 20.48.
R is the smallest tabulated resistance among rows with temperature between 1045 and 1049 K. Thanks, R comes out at 23.39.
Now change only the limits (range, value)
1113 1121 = 32.26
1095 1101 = 32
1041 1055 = 20.95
